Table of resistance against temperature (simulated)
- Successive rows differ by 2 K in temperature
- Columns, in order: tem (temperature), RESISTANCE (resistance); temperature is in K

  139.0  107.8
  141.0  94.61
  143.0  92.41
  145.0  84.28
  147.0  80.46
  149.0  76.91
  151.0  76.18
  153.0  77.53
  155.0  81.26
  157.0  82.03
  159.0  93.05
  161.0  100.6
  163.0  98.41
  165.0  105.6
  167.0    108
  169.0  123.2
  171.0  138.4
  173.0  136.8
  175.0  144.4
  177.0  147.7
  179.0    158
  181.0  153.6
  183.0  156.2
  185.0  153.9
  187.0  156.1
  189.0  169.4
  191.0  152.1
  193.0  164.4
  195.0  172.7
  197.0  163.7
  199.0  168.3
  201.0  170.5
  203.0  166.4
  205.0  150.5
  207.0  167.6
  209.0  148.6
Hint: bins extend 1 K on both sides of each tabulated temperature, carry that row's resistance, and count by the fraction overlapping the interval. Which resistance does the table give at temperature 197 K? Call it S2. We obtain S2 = 163.7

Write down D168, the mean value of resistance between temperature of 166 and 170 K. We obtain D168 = 116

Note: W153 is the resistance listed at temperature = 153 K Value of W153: 77.53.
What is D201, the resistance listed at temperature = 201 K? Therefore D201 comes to 170.5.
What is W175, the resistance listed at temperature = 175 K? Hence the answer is 144.4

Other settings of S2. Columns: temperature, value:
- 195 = 172.7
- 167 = 108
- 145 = 84.28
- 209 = 148.6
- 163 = 98.41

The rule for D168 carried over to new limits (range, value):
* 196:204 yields 167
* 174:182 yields 151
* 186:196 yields 163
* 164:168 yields 107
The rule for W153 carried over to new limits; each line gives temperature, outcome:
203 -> 166.4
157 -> 82.03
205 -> 150.5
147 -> 80.46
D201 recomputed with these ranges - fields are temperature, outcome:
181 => 153.6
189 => 169.4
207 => 167.6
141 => 94.61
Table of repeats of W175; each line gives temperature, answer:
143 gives 92.41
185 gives 153.9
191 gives 152.1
